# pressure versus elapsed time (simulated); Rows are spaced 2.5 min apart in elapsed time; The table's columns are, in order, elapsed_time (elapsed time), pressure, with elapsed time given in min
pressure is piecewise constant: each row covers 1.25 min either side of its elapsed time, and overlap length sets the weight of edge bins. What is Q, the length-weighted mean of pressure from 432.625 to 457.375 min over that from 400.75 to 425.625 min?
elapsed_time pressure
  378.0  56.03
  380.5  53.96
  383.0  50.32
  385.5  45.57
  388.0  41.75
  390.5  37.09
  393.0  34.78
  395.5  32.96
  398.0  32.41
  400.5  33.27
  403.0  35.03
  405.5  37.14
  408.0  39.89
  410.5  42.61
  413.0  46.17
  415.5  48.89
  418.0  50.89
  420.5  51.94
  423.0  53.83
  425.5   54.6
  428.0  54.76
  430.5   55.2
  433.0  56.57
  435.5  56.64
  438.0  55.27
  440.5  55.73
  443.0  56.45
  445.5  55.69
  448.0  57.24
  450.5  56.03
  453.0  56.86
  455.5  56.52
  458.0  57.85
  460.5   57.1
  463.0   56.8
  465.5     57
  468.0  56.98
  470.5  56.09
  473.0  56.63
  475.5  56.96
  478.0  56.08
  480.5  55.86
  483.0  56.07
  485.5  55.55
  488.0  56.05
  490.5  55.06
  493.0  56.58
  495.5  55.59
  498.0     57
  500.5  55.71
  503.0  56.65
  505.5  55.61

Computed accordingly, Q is 1.2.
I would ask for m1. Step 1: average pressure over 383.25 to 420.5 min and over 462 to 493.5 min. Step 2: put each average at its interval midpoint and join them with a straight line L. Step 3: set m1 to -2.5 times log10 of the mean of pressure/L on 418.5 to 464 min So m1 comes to -0.15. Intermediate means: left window 40.6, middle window 55.8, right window 56.3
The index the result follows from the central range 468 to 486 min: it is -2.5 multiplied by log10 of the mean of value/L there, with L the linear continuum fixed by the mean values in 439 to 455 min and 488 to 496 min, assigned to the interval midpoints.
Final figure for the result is -0.005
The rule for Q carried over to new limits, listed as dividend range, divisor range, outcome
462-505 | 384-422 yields 1.38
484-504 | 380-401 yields 1.40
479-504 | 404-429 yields 1.17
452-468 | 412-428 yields 1.11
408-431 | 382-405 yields 1.32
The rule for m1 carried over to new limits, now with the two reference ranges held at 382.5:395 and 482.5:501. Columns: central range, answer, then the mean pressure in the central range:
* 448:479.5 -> -0.10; 56.8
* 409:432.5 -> -0.12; 51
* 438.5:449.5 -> -0.15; 56.2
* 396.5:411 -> 0.19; 36.4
